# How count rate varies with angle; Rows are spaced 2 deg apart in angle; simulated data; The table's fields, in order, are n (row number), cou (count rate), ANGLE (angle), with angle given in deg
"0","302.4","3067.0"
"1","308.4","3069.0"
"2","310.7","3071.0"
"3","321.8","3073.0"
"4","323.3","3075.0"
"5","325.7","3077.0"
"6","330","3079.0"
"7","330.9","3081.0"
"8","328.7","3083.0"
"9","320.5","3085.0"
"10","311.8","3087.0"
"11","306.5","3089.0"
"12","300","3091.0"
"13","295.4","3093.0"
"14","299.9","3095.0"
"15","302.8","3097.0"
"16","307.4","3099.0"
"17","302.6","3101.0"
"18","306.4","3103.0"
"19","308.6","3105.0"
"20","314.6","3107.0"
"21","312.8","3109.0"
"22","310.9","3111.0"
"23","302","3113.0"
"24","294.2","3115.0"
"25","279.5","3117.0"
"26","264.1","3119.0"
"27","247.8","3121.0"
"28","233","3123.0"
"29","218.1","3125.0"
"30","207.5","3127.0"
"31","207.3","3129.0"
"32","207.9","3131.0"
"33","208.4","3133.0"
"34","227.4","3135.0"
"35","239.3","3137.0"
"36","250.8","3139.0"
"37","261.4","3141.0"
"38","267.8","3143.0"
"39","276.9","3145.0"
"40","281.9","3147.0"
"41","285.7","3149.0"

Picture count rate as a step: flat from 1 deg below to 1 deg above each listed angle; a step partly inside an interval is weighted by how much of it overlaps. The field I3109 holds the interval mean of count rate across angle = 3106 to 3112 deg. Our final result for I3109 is 313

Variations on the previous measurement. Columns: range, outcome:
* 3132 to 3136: 218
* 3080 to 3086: 327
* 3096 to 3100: 305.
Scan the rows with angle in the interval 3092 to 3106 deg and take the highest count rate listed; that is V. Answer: 308.6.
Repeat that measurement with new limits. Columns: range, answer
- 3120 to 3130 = 247.8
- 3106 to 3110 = 314.6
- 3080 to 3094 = 330.9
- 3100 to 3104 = 306.4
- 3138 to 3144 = 267.8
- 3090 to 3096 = 300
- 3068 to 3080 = 330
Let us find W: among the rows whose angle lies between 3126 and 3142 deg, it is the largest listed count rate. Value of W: 261.4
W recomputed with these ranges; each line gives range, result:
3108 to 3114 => 312.8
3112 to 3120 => 302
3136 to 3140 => 250.8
